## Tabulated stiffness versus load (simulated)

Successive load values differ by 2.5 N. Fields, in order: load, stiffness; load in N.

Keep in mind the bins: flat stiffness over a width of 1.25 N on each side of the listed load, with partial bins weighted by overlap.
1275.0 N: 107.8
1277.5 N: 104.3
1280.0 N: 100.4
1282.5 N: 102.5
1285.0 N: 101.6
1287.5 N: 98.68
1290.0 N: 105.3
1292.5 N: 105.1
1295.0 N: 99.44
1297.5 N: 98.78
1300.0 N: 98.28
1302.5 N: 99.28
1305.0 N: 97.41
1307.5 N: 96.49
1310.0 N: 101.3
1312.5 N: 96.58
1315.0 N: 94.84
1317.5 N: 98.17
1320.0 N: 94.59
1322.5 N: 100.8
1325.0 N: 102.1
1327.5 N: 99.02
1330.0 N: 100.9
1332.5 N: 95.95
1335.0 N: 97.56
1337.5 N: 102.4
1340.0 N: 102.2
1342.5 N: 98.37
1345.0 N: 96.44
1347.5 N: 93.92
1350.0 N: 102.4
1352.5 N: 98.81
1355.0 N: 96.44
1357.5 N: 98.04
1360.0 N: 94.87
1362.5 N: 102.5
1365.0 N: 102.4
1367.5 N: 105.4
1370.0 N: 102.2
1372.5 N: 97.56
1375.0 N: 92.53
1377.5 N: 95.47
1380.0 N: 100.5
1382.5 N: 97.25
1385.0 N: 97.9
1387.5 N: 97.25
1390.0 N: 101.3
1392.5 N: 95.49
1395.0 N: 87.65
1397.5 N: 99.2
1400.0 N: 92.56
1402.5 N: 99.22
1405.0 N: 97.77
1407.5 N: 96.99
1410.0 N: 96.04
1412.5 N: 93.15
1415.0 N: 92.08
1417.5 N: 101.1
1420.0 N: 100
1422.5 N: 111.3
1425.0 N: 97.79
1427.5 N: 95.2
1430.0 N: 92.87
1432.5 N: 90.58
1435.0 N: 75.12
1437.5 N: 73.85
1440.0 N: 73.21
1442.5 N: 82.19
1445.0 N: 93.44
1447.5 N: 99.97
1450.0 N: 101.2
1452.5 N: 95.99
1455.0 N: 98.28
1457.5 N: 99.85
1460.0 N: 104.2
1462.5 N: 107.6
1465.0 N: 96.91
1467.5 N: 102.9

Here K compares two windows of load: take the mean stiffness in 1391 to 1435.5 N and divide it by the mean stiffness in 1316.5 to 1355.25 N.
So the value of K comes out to 1.0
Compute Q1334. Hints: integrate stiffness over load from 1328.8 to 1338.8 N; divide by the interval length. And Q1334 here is 99.2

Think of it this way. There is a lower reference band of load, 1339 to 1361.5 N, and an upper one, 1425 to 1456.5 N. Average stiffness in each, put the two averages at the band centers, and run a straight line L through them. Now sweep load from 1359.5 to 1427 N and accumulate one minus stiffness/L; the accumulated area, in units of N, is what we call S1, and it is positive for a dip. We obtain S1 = -2.90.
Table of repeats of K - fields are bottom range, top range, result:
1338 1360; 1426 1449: 0.88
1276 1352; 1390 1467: 0.95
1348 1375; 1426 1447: 0.86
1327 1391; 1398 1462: 0.96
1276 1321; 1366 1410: 0.98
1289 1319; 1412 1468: 0.95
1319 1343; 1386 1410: 0.97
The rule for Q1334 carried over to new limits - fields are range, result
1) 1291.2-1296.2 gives 102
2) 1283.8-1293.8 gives 103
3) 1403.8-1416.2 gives 95.2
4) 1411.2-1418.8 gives 95.5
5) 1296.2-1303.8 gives 98.8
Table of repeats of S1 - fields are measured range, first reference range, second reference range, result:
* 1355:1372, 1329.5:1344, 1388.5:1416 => -0.4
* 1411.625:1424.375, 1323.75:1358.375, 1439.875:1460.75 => -0.4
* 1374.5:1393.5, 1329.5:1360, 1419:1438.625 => -0.4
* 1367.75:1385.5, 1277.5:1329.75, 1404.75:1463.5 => -0.2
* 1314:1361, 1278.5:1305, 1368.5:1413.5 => 0.3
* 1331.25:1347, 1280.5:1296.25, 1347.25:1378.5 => 0.2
